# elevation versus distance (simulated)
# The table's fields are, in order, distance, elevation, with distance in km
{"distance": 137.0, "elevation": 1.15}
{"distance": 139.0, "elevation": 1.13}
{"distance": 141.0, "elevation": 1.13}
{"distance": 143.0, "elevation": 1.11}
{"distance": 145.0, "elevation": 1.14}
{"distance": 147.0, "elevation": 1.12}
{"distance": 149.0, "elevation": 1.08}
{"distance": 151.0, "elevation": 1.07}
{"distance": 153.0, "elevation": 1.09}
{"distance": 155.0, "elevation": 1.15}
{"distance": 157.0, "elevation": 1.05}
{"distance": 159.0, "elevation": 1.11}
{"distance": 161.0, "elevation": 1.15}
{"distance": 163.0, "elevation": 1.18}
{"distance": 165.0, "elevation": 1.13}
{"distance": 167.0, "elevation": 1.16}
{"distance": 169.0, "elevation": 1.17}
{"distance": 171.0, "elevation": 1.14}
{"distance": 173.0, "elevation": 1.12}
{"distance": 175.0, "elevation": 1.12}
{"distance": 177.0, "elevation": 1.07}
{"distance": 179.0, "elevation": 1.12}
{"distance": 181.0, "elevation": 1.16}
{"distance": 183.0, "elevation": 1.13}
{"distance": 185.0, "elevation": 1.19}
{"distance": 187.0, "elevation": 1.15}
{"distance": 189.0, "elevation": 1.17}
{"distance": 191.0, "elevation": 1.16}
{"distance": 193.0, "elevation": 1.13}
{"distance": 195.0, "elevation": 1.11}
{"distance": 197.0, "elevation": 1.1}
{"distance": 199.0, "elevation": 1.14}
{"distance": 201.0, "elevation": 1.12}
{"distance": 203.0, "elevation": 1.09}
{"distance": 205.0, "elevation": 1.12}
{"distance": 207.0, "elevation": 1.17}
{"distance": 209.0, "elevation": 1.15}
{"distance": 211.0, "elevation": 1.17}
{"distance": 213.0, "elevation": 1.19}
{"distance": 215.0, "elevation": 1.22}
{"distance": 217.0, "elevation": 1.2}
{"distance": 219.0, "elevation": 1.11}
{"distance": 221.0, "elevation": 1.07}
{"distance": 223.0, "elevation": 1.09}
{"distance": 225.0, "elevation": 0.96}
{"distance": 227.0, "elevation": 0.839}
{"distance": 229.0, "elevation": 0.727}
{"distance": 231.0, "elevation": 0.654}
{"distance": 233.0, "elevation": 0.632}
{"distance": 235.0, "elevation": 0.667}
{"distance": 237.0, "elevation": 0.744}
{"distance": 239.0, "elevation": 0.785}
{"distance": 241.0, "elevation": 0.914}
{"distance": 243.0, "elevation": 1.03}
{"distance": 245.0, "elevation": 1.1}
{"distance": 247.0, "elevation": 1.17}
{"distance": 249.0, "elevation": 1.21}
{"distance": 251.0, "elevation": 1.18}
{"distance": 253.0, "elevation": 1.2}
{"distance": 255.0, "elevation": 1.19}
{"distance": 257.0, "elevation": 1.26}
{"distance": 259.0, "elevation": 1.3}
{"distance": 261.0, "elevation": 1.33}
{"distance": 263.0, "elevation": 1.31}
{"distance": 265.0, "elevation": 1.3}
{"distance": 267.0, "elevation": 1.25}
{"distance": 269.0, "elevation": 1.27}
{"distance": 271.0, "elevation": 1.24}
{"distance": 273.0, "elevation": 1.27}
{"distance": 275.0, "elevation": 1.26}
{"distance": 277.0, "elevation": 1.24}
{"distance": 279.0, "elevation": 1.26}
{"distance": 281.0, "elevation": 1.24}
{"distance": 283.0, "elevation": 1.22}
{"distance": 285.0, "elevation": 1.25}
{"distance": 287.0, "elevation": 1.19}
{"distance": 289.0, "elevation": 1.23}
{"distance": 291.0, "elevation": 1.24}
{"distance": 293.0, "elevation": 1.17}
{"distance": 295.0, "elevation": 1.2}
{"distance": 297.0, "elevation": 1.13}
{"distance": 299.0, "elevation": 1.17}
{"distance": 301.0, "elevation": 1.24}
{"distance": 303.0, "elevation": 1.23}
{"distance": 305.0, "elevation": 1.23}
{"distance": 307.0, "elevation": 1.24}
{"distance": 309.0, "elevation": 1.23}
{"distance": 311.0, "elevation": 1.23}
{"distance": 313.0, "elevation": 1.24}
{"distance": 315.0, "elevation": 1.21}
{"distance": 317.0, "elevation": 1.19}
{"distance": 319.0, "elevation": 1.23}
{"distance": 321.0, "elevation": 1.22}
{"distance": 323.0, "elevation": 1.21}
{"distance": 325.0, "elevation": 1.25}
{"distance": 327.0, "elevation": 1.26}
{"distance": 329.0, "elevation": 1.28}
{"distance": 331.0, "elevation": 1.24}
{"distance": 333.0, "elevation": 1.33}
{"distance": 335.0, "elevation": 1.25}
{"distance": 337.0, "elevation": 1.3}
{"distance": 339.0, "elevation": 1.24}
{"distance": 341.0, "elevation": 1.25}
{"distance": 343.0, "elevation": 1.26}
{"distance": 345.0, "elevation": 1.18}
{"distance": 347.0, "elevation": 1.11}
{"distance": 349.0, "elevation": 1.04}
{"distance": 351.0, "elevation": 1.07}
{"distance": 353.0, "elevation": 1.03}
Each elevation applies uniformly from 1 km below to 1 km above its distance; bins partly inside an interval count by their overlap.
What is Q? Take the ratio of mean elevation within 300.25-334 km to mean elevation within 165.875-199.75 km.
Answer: 1.1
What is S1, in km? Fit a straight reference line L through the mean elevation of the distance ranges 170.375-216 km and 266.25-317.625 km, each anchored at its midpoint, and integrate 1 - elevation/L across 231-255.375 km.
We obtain 4.5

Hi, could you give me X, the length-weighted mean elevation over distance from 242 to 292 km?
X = 1.23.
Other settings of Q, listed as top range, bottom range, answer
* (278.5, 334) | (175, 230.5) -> 1.11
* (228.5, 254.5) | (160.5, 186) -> 0.82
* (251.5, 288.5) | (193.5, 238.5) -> 1.24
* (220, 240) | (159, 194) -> 0.71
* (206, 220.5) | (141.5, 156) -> 1.05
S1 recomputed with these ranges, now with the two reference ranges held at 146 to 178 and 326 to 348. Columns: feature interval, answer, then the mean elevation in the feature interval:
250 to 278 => -1.5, 1.26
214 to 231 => 2.3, 1.01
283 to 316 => 0.1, 1.21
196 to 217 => 0.0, 1.15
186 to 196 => 0.0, 1.14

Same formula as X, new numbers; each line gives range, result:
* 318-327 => 1.23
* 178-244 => 1.04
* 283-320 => 1.21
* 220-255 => 0.947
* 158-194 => 1.14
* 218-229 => 0.988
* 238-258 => 1.1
